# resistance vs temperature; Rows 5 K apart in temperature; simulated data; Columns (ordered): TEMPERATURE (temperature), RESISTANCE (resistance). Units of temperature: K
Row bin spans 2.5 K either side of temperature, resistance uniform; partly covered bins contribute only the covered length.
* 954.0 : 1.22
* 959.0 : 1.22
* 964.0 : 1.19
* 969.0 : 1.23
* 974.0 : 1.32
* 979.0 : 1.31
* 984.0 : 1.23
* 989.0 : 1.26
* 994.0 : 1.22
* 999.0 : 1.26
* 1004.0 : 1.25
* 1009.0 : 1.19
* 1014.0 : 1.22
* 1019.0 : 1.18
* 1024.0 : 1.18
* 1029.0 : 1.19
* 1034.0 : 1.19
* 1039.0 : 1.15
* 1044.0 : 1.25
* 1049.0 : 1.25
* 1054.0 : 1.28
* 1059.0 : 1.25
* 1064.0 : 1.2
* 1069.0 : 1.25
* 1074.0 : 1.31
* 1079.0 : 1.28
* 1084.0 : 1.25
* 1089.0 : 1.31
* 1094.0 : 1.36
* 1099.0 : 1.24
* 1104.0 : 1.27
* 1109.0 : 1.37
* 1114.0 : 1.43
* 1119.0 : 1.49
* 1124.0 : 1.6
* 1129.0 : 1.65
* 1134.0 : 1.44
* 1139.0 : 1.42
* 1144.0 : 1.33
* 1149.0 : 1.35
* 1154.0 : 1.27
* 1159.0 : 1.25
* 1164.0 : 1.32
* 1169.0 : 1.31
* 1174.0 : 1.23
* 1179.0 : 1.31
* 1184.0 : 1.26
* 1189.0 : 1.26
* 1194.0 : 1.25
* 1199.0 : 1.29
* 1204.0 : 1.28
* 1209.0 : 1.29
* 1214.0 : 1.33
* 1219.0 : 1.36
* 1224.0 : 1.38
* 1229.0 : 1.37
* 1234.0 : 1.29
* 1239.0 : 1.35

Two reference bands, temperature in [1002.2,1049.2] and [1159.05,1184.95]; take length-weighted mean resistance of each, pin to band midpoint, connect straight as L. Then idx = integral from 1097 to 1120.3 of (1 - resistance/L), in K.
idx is -2.00 K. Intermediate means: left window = 1.2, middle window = 1.36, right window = 1.28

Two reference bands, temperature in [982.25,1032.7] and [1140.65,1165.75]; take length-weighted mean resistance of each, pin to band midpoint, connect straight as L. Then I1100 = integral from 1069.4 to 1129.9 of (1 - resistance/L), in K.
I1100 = -4.4 K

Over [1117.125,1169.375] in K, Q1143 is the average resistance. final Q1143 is 1.41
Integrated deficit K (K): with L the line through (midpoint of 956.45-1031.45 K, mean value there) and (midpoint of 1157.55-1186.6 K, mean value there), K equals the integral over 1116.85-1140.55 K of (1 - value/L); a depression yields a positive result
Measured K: -4.78 K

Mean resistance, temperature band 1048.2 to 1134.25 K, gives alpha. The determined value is 1.35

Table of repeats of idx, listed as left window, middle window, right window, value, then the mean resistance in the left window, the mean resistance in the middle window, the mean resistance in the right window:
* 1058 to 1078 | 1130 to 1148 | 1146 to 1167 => -1.7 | 1.25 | 1.41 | 1.3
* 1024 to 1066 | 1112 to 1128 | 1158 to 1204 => -3.5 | 1.22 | 1.52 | 1.28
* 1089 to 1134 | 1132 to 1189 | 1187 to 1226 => 2.0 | 1.42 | 1.31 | 1.3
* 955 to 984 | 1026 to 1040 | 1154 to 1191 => 0.9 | 1.25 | 1.18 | 1.28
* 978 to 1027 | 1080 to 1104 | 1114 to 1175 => 0.8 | 1.23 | 1.29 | 1.39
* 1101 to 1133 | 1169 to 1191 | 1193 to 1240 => 1.6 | 1.46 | 1.27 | 1.32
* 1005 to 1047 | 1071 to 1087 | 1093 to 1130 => 0.7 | 1.2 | 1.28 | 1.42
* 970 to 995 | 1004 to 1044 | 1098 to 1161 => 3.4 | 1.27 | 1.19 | 1.4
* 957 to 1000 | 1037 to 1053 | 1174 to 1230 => 0.5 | 1.25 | 1.22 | 1.3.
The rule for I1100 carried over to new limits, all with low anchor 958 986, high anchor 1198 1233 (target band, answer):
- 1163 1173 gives 0.1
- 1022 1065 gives 2.0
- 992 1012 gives 0.5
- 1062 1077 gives 0.3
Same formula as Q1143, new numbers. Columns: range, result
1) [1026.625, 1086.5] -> 1.24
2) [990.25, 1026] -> 1.22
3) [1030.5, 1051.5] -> 1.21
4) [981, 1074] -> 1.23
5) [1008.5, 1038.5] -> 1.19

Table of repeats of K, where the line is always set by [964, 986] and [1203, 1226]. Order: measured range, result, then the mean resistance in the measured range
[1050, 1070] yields 0.7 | 1.24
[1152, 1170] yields 0.4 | 1.29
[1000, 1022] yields 1.1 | 1.21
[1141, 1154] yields -0.2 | 1.33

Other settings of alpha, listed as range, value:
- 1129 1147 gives 1.43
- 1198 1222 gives 1.31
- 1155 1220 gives 1.29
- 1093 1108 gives 1.29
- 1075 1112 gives 1.3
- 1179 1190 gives 1.27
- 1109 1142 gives 1.49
